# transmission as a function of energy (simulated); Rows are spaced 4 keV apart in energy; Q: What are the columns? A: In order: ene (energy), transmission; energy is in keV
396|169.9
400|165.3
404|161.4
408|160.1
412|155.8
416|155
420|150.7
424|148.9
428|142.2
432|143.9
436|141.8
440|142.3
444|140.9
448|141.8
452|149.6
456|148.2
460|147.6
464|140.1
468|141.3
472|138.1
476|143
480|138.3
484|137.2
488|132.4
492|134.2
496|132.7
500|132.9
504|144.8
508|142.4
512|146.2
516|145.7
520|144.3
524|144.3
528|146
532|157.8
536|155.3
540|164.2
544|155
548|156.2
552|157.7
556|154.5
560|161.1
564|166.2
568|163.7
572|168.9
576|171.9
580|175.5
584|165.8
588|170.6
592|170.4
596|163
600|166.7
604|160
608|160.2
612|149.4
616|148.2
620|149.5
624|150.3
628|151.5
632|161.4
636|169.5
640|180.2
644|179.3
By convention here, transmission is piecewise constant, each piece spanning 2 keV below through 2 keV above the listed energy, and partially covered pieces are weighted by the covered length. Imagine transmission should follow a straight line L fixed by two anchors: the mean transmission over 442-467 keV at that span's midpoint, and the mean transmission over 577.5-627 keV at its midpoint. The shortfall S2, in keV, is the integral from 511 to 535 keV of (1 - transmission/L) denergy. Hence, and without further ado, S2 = 0.68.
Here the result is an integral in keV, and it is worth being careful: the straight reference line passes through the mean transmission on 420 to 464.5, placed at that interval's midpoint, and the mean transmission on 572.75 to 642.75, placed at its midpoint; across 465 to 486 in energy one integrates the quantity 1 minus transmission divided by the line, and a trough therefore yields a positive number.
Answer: 1.2 keV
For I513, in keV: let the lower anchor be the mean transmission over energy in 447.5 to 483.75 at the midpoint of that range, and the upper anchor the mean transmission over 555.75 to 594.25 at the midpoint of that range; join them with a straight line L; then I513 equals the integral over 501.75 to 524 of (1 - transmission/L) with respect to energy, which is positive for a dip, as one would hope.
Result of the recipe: 1.30 keV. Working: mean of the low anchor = 143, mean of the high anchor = 167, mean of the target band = 145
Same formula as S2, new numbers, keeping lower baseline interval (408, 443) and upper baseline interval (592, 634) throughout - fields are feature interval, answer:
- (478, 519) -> 3.4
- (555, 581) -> -1.9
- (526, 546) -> -0.3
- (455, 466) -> 0.3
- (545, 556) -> -0.2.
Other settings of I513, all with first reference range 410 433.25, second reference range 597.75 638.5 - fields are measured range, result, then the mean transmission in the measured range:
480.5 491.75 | 1.2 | 135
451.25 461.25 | 0.2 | 148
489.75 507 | 1.8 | 136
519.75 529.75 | 0.6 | 145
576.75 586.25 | -0.9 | 171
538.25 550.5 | -0.3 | 158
